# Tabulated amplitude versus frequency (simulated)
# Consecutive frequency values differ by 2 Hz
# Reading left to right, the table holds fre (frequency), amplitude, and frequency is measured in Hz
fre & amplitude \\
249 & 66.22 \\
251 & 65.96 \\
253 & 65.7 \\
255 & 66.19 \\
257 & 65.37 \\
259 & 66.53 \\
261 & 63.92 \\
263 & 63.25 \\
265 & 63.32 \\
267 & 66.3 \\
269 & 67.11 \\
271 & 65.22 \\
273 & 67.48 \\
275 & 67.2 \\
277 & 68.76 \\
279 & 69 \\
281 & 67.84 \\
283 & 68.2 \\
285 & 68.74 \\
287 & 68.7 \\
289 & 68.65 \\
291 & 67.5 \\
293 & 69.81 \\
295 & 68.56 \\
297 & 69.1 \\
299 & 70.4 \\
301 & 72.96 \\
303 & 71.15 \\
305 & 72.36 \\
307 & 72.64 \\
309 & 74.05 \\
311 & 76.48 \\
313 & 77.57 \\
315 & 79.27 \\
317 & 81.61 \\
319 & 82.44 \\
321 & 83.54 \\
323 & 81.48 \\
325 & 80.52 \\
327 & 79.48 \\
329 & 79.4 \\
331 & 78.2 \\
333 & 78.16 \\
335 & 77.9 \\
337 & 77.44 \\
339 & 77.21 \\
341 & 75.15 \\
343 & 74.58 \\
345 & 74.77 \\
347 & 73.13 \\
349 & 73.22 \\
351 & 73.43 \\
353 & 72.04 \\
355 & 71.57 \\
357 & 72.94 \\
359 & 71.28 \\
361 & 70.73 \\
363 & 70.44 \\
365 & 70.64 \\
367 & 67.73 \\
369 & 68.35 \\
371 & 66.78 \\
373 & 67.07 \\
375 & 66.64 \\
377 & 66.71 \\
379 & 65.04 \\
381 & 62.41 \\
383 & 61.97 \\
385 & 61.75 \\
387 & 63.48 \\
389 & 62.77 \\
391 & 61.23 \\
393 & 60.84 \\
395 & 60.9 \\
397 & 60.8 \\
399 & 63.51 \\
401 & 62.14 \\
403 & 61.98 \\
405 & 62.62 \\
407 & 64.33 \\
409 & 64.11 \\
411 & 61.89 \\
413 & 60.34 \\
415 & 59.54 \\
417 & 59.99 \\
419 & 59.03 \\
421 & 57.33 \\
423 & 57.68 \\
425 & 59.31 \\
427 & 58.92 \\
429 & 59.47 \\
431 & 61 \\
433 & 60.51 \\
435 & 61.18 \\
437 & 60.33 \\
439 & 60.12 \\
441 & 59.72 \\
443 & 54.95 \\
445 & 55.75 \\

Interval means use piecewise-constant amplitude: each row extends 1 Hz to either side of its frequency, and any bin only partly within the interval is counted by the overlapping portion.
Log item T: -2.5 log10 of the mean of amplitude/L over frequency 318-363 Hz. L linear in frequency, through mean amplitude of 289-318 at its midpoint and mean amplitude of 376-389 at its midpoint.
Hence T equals -0.11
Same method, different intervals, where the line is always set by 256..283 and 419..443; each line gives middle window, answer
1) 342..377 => -0.136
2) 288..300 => -0.060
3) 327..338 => -0.226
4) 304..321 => -0.199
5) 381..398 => -0.010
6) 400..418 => -0.028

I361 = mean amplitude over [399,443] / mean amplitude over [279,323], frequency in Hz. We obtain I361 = 0.83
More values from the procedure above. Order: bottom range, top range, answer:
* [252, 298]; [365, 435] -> 0.93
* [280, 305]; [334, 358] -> 1.07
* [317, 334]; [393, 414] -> 0.77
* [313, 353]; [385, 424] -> 0.79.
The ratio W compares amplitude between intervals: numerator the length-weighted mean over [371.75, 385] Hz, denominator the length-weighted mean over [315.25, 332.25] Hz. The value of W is 0.80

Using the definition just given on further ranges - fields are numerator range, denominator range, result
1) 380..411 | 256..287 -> 0.94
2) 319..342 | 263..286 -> 1.18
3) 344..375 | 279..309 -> 1.01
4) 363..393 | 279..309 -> 0.93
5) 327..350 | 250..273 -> 1.17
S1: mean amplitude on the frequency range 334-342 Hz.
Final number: 76.9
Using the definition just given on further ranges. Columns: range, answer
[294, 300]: 69.4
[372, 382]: 65.6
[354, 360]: 71.9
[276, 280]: 68.9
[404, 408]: 63.5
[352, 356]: 71.8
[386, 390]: 63.1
